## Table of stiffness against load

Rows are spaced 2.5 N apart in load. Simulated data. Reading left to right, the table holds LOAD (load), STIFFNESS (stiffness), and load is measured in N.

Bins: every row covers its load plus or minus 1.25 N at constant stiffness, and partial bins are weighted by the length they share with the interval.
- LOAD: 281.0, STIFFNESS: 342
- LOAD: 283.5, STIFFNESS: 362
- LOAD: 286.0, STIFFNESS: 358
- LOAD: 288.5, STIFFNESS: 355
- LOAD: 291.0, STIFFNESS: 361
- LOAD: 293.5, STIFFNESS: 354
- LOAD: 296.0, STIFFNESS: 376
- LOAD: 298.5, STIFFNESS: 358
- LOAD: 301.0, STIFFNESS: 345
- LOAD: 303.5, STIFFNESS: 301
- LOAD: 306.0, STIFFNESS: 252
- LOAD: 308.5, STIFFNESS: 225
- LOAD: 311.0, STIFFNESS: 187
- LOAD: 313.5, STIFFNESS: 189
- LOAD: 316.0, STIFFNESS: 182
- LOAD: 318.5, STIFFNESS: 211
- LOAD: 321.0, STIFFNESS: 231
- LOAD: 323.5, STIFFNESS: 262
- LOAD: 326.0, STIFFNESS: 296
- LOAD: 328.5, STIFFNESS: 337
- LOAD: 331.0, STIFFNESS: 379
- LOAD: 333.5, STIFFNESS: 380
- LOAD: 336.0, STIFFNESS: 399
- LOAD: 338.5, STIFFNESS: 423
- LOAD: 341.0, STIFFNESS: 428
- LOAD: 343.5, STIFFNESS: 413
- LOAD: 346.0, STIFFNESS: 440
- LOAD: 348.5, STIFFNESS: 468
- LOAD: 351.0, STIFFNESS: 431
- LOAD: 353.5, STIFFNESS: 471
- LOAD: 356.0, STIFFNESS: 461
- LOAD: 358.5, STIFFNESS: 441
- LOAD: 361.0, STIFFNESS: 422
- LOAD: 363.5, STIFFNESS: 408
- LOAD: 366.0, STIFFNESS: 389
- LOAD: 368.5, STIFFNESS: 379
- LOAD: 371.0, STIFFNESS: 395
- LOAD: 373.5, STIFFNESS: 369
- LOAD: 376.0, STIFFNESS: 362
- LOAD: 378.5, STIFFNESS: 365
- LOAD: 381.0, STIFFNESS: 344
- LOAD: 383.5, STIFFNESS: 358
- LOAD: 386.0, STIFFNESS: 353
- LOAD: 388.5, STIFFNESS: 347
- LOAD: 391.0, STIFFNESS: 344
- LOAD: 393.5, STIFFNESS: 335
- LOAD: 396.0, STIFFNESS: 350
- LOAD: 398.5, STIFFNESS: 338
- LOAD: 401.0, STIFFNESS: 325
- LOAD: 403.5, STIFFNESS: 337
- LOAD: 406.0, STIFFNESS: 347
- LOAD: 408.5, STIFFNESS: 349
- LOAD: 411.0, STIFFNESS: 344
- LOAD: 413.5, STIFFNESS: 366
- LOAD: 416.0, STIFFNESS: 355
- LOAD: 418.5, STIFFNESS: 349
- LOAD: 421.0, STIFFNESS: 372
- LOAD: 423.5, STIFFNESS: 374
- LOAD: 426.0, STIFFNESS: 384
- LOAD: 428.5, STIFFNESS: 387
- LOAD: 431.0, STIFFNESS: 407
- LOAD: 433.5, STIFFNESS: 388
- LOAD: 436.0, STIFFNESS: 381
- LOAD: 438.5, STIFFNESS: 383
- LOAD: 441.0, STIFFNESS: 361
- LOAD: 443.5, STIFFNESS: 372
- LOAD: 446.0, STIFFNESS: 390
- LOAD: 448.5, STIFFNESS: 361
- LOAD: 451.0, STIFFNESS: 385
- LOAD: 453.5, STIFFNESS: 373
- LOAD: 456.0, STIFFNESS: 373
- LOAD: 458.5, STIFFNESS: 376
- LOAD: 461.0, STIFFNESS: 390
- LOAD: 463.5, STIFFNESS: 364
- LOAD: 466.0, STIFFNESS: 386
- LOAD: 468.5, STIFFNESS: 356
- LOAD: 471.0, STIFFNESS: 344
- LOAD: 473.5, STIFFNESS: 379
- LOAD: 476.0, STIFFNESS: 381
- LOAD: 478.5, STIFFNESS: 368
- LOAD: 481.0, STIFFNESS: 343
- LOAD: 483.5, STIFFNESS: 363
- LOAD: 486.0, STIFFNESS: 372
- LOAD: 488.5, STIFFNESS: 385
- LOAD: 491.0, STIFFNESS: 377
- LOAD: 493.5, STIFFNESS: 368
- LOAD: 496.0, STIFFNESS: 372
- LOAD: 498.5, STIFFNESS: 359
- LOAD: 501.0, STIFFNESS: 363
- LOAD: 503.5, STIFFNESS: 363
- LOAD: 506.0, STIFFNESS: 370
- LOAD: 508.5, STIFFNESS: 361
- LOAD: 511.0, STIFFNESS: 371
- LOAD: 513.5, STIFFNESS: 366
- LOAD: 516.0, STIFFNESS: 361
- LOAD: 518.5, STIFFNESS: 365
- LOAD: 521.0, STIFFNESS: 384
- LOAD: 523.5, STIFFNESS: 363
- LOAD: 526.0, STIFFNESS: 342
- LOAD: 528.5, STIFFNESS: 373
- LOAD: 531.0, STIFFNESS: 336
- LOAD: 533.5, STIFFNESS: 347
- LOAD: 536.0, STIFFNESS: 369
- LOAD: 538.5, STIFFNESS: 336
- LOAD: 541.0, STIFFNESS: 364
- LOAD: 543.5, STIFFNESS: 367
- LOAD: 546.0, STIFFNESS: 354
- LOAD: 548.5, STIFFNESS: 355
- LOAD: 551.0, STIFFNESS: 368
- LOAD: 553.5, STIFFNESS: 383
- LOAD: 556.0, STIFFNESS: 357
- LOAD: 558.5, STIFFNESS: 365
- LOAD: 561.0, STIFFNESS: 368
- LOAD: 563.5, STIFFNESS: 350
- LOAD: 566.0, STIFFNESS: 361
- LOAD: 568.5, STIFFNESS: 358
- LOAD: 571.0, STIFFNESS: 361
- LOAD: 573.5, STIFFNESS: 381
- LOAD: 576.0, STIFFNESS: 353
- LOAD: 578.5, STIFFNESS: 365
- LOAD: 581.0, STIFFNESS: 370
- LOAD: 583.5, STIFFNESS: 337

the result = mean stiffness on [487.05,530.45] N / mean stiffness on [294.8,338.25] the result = 1.3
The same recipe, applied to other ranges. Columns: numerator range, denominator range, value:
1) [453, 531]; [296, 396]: 1.05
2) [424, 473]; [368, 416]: 1.07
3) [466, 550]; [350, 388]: 0.92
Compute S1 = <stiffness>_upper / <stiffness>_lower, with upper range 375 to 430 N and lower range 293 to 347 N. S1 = 1.12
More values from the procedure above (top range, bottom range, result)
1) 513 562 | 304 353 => 1.11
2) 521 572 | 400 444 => 0.98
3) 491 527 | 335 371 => 0.86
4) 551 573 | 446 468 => 0.97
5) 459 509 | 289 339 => 1.22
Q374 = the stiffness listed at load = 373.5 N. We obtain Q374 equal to 369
